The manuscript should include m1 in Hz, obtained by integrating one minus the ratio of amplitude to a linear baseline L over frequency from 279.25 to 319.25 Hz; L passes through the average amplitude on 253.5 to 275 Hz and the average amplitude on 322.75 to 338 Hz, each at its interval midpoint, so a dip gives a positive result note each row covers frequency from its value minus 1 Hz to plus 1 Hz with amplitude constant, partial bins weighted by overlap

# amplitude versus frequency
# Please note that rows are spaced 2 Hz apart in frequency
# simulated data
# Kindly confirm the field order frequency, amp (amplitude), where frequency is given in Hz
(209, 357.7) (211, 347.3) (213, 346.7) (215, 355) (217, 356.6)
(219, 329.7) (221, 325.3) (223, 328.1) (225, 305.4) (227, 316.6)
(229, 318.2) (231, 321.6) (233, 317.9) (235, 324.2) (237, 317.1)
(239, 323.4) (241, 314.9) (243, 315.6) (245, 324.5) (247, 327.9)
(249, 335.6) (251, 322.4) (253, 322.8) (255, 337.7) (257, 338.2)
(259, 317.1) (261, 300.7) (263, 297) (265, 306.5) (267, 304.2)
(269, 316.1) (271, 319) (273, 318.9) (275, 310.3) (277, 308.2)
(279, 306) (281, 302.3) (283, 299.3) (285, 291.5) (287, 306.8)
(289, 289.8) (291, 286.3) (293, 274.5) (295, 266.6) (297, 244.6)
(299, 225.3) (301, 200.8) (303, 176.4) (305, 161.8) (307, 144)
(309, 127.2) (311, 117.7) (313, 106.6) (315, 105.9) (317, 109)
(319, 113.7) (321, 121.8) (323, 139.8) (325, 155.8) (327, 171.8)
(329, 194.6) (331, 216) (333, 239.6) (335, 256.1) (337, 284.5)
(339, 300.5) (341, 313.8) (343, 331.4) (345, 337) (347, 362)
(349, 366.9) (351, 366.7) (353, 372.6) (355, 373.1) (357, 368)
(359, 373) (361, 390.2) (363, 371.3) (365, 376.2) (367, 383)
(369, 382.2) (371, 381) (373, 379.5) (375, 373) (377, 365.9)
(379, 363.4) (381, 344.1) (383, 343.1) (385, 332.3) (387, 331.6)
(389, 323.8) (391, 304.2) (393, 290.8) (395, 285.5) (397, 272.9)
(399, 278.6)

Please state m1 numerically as 8.2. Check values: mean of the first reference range 315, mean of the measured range 211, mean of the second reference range 211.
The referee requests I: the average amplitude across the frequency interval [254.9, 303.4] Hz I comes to 290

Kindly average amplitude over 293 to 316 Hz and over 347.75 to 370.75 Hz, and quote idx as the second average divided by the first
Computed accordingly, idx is 2.1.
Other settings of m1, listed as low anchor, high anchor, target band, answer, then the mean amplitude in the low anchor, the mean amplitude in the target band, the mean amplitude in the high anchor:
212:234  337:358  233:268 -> 1.4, 329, 319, 346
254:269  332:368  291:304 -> 3.6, 315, 236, 343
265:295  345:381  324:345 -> 5.9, 301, 251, 372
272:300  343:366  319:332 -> 6.7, 288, 163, 367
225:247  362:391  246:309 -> 8.9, 319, 283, 359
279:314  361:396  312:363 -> 6.0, 227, 261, 350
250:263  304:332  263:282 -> -2.5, 321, 309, 142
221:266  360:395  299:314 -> 8.2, 320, 153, 353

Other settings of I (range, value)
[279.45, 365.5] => 254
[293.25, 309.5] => 199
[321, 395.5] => 318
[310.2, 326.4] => 123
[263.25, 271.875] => 310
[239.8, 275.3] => 318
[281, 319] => 207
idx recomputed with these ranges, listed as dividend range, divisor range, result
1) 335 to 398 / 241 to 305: 1.17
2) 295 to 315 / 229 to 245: 0.53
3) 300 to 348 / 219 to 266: 0.62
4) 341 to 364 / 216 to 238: 1.12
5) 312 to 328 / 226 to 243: 0.40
